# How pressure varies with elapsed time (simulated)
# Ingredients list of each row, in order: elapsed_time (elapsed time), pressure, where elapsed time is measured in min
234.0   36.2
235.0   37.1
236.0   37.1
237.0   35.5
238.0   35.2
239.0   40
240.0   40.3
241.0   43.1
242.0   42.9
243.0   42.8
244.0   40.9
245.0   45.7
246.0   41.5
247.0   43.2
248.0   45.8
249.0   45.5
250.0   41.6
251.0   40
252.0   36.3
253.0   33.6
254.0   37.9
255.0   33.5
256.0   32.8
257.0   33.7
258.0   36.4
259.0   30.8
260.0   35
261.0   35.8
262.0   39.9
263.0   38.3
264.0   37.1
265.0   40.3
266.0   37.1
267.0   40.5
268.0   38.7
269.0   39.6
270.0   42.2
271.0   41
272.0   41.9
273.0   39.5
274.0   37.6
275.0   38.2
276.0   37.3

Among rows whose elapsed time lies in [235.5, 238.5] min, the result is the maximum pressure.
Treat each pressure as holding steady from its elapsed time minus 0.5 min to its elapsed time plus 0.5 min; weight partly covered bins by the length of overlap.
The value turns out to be 37.1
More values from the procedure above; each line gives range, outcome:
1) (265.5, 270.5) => 42.2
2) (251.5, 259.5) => 37.9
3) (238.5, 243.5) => 43.1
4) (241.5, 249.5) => 45.8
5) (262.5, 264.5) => 38.3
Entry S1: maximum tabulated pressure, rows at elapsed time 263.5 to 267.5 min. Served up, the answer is 40.5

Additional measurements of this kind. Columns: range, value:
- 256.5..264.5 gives 39.9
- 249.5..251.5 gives 41.6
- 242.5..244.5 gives 42.8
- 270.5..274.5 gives 41.9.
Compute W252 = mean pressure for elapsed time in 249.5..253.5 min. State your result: 37.9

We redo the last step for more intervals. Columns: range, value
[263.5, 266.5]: 38.2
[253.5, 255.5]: 35.7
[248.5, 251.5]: 42.4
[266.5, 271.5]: 40.4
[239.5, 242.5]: 42.1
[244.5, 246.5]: 43.6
